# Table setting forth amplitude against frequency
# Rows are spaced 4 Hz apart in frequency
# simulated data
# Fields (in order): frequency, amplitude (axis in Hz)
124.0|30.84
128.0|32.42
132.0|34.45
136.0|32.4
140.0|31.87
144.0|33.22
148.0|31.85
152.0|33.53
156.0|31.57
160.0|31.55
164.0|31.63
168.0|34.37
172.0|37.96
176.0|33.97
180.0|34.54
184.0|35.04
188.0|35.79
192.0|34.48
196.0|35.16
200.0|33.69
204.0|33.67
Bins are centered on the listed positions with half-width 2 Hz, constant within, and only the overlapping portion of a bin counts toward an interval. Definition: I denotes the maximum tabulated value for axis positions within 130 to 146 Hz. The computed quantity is 34.45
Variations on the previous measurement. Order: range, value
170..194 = 37.96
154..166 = 31.63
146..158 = 33.53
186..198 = 35.79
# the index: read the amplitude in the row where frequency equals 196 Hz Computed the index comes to 35.16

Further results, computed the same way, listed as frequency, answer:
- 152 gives 33.53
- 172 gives 37.96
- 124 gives 30.84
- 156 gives 31.57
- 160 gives 31.55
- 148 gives 31.85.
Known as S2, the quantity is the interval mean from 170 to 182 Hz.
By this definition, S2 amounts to 35.5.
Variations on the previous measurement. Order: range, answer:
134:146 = 32.5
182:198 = 35.1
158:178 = 33.9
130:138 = 33.4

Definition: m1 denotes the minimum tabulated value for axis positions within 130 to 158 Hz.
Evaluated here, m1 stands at 31.57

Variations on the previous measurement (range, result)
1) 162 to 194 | 31.63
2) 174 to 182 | 33.97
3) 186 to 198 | 34.48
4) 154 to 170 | 31.55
